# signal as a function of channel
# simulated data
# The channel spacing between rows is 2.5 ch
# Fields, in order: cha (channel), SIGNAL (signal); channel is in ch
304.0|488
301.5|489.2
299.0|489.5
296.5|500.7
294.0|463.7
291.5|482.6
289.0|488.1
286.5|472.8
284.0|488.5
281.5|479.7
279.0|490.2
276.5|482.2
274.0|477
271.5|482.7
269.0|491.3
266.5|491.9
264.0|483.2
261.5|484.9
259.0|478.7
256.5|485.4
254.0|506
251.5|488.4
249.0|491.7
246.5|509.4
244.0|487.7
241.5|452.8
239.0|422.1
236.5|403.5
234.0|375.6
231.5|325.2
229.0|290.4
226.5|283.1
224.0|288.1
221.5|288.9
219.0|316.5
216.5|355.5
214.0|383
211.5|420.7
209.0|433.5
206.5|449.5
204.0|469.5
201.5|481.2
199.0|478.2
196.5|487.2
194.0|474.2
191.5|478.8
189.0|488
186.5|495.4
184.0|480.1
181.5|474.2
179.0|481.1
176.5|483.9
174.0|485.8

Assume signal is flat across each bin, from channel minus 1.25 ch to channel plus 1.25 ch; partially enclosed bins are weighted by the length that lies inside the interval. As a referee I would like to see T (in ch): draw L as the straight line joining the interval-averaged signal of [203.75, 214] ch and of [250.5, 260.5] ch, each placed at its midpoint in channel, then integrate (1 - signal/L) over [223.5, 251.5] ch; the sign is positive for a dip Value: 4.1 ch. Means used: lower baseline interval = 433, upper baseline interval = 490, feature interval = 401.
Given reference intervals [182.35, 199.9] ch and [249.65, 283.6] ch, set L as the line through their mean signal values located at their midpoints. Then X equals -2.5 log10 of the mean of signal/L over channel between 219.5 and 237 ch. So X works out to 0.46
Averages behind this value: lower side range 483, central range 318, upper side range 486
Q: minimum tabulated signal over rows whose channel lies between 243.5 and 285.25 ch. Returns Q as 477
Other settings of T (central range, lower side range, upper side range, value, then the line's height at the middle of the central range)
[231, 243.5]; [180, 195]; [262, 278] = 2.0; 484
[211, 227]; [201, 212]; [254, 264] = 4.4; 459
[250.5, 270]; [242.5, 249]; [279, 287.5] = 0.1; 490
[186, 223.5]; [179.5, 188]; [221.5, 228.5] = -4.4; 383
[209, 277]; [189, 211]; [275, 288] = 7.6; 476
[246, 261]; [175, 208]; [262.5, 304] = -0.3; 483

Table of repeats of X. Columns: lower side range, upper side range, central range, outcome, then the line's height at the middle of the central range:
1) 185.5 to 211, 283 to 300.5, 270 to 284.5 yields 0.00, 482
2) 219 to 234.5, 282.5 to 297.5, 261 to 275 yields -0.16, 421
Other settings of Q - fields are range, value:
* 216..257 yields 283.1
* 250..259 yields 478.7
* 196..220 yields 316.5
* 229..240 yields 290.4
